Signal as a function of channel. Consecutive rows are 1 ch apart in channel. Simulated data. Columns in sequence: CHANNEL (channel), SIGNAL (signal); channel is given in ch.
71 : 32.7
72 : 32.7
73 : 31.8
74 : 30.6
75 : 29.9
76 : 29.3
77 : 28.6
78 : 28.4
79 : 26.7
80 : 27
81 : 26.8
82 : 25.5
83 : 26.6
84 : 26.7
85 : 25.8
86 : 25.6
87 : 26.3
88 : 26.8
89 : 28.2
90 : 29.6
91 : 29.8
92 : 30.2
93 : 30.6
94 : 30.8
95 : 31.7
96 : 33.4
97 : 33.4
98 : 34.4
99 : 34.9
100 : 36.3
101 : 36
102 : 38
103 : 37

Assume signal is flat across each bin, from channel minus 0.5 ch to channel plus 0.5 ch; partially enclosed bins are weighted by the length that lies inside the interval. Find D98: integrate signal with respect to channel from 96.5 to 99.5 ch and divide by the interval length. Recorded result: 34.2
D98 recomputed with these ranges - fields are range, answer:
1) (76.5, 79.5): 27.9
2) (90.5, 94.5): 30.4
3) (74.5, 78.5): 29.1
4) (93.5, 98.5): 32.7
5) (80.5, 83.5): 26.3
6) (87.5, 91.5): 28.6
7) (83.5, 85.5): 26.2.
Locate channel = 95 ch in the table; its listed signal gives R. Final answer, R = 31.7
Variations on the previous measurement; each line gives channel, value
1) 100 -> 36.3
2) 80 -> 27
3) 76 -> 29.3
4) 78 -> 28.4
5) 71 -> 32.7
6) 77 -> 28.6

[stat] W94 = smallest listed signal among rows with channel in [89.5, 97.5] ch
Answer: 29.6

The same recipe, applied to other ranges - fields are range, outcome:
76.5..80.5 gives 26.7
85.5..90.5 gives 25.6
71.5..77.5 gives 28.6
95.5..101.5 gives 33.4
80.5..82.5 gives 25.5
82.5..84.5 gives 26.6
